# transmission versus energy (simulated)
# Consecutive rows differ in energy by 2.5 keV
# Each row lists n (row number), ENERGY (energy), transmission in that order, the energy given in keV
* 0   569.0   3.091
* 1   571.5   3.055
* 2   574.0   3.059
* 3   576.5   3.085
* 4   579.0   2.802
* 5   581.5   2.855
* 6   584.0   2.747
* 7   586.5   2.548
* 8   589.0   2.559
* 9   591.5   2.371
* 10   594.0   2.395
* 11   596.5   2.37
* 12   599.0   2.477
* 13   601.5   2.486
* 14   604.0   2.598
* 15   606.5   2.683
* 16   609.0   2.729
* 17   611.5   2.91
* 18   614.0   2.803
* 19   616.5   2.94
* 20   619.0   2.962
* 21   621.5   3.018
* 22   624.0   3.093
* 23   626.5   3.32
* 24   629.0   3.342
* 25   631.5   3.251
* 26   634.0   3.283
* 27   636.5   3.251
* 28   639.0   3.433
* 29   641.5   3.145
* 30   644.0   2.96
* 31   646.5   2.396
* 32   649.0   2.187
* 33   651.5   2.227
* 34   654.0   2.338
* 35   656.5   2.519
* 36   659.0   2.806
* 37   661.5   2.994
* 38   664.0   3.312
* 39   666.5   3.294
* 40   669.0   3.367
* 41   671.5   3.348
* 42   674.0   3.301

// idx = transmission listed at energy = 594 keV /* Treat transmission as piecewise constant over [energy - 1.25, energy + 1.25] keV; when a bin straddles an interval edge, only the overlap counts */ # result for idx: 2.395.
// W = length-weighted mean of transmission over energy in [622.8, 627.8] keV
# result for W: 3.21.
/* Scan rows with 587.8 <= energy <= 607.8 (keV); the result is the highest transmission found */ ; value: 2.683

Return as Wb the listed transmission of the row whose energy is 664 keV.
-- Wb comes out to 3.312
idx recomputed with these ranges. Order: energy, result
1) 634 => 3.283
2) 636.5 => 3.251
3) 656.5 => 2.519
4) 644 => 2.96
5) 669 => 3.367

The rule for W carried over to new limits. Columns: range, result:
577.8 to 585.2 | 2.8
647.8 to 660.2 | 2.41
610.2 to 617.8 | 2.88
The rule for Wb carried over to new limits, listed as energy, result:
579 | 2.802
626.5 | 3.32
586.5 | 2.548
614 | 2.803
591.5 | 2.371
